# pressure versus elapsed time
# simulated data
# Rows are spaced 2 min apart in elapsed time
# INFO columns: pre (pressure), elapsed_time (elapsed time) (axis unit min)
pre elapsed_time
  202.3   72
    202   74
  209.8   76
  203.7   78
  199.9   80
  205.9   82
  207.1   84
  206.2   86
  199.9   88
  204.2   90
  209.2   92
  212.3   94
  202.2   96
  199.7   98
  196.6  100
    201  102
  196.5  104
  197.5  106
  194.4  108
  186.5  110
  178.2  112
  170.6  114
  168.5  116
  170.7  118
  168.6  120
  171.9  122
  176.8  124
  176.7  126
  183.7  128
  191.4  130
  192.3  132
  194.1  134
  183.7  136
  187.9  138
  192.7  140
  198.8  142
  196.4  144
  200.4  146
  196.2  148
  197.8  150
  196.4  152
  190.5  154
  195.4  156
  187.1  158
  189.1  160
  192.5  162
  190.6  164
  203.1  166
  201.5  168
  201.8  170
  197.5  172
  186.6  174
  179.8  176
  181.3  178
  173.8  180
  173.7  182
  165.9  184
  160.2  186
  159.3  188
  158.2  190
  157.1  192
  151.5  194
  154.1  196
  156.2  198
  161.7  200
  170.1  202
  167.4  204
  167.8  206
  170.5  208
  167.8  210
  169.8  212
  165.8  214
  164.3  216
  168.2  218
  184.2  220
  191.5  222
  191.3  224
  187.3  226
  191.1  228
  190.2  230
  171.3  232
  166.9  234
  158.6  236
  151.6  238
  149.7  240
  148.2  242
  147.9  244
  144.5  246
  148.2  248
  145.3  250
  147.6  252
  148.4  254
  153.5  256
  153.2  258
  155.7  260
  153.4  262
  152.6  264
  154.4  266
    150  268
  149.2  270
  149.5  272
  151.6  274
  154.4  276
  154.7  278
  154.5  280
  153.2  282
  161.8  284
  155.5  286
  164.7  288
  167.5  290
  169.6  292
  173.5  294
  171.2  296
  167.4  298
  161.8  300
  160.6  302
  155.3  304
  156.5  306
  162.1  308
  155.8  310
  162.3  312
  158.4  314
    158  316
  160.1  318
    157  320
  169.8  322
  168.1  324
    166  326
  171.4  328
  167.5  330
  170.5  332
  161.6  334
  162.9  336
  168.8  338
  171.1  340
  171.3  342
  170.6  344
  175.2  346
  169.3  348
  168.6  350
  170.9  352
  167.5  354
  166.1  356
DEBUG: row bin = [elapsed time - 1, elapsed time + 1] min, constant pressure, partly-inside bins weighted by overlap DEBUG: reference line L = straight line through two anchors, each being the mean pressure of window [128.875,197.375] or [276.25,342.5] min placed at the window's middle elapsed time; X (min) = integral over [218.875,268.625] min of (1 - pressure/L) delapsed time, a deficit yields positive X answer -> 3.3 min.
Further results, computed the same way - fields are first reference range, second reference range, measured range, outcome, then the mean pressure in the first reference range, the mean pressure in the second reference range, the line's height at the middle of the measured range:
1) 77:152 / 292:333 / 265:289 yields 2.1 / 192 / 164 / 169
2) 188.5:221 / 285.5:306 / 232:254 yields 1.7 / 165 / 165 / 165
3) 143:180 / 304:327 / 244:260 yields 2.3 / 193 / 161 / 174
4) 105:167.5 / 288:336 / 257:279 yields 2.2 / 188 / 164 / 170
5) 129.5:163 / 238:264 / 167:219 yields 1.0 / 193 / 150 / 174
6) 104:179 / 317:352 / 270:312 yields 3.0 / 188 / 168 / 172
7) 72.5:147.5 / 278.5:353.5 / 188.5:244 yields 3.4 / 193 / 165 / 178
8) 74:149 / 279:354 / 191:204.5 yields 1.6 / 193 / 165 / 181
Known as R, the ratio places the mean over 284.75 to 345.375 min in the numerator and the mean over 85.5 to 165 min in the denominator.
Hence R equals 0.86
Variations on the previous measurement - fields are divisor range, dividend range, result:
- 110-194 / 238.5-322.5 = 0.85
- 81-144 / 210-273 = 0.84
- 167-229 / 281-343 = 0.94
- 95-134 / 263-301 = 0.86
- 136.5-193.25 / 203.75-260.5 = 0.88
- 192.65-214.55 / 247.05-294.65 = 0.95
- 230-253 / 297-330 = 1.05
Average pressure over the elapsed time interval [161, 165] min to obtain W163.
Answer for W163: 192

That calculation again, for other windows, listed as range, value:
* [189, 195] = 156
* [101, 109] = 197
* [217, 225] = 184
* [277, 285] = 156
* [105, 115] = 185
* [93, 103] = 202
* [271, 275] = 151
